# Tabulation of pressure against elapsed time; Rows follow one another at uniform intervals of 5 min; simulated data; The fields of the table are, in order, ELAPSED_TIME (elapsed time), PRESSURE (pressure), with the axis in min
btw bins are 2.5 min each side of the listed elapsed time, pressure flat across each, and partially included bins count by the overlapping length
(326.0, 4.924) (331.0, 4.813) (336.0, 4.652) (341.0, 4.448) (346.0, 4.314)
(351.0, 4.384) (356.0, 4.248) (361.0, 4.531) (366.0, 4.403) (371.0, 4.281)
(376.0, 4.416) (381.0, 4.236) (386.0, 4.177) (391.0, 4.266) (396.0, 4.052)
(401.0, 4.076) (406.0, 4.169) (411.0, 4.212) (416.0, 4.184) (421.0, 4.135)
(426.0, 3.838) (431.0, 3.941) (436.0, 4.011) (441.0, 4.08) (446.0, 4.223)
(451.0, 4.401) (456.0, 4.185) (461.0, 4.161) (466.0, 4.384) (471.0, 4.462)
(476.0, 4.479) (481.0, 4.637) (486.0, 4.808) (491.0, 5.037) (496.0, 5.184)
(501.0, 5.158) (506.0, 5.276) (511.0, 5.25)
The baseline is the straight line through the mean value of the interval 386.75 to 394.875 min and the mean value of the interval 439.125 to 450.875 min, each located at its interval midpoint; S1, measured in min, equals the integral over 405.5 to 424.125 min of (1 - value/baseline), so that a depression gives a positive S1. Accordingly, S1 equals 0.20 min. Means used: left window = 4.21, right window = 4.21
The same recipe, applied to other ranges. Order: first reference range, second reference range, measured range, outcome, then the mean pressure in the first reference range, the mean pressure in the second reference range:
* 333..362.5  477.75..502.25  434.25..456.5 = 2.77 min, 4.43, 4.94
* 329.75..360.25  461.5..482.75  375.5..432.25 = 4.12 min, 4.47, 4.45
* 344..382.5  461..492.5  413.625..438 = 2.50 min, 4.36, 4.58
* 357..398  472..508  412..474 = 6.48 min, 4.3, 4.92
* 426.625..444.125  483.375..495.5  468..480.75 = 0.54 min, 4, 4.96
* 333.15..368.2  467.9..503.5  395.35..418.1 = 2.21 min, 4.43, 4.82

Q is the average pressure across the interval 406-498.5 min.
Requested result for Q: 4.35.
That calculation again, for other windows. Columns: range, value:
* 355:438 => 4.19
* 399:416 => 4.16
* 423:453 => 4.08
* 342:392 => 4.33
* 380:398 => 4.18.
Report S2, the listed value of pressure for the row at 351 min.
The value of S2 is 4.384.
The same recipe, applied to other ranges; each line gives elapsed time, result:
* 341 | 4.448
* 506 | 5.276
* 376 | 4.416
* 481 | 4.637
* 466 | 4.384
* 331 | 4.813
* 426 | 3.838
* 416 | 4.184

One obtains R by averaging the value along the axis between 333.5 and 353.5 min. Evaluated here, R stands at 4.45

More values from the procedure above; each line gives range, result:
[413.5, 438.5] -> 4.02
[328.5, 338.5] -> 4.73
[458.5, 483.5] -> 4.42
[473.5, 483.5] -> 4.56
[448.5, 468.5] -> 4.28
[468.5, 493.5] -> 4.68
